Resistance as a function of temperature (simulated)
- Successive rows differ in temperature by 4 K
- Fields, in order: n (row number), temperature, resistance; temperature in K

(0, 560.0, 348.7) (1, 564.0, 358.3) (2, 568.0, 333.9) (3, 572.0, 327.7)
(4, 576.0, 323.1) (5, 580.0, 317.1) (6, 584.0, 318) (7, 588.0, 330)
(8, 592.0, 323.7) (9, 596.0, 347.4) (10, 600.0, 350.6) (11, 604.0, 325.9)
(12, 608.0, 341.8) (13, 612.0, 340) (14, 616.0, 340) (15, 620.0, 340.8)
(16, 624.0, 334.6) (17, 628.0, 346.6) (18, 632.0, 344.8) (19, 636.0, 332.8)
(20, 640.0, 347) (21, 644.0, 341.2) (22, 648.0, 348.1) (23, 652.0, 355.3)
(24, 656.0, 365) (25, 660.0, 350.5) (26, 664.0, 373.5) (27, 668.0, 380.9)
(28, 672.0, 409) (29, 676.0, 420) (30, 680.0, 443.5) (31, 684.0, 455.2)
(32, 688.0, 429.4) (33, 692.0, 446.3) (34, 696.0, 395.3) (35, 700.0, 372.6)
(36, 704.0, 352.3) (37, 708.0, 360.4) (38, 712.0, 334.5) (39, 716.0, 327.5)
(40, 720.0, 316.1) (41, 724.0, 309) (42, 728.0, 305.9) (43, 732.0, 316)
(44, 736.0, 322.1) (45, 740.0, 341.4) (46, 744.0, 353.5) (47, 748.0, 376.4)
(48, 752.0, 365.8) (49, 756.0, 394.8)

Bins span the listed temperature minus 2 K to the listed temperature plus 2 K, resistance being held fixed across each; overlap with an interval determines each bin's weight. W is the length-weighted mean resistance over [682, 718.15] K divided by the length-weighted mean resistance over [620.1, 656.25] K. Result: 1.1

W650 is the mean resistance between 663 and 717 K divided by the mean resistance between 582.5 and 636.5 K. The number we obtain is 1.2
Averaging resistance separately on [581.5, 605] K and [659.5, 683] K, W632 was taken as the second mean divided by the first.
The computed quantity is 1.21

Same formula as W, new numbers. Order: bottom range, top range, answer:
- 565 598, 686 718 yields 1.15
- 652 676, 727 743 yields 0.86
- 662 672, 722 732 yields 0.81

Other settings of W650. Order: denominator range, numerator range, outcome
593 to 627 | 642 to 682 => 1.11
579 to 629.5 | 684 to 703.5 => 1.23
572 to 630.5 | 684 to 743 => 1.06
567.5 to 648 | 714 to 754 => 0.99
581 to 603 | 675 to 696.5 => 1.31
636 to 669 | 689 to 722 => 1.03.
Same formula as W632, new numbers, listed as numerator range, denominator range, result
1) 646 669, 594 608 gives 1.06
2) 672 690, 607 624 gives 1.28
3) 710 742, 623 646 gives 0.94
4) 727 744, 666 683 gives 0.78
